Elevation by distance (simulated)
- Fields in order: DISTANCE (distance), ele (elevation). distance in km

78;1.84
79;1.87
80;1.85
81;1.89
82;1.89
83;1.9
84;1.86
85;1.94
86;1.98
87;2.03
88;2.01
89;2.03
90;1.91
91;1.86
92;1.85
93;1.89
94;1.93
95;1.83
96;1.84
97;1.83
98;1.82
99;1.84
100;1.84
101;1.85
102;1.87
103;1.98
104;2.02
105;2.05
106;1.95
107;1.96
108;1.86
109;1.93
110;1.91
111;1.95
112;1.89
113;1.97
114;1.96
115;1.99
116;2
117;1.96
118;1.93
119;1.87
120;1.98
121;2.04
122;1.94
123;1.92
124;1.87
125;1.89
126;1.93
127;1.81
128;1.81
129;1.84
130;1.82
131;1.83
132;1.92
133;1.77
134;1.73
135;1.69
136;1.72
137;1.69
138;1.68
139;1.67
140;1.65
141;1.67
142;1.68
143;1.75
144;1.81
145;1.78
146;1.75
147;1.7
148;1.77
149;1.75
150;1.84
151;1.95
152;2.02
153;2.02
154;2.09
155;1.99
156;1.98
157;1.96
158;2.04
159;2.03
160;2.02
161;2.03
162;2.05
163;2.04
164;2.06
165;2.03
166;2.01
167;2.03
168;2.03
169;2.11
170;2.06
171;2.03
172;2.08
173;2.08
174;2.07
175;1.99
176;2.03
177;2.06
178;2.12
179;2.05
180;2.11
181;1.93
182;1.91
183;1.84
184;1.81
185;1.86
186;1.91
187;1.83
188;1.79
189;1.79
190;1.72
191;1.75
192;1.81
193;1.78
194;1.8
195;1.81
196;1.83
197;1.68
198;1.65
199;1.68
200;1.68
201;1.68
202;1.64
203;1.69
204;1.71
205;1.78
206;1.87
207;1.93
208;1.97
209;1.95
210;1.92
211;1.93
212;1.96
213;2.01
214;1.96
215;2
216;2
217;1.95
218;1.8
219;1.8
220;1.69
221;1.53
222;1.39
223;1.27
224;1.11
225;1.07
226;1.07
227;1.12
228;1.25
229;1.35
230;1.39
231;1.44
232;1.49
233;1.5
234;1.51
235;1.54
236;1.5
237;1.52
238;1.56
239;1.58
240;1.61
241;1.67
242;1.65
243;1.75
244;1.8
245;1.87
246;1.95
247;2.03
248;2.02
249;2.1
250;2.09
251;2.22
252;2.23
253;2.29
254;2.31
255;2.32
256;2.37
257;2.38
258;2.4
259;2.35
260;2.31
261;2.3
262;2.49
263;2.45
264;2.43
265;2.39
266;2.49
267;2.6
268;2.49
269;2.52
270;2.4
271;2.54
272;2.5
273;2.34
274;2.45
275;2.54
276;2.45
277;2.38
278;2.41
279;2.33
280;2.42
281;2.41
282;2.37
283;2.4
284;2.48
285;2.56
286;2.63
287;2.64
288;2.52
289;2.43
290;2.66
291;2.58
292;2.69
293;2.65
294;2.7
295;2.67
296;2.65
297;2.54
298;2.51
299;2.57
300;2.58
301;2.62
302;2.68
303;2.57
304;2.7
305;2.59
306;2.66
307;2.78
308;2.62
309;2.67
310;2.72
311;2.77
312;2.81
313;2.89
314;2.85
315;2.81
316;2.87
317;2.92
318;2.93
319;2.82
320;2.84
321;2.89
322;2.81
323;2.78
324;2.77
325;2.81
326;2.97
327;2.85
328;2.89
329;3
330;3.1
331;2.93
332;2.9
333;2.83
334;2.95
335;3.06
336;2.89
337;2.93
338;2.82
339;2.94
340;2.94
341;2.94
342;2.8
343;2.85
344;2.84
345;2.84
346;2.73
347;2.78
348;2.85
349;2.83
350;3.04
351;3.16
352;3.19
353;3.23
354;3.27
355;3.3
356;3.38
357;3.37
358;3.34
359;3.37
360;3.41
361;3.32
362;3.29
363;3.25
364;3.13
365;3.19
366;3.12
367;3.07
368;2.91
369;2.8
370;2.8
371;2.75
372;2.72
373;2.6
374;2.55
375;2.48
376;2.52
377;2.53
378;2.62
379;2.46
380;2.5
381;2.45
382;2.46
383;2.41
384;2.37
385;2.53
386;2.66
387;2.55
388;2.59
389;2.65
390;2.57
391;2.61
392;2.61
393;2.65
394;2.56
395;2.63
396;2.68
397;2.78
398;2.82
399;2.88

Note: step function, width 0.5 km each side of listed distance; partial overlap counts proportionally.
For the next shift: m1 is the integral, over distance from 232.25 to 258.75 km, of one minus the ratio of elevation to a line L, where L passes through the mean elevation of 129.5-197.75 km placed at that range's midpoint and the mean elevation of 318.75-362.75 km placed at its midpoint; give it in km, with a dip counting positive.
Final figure 5.5 km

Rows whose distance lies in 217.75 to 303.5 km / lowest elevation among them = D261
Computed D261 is 1.07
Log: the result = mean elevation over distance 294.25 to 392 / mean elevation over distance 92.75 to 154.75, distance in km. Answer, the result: 1.5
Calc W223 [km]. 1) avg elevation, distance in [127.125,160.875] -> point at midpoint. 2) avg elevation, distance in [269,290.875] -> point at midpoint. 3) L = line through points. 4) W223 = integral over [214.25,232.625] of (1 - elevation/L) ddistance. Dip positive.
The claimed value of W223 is 5.94 km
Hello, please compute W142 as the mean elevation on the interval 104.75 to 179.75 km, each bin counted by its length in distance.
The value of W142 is 1.92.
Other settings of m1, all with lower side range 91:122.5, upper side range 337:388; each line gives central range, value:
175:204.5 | 5.30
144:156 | 1.17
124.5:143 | 2.32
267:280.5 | 0.52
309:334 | -1.23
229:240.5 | 4.29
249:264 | 1.00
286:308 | 0.14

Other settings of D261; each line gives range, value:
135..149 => 1.65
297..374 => 2.51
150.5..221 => 1.53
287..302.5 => 2.43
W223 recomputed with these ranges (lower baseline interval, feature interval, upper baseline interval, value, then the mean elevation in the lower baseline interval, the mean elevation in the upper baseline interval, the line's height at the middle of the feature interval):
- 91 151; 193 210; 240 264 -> 2.12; 1.85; 2.14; 2.03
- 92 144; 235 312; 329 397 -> 4.41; 1.86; 2.86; 2.49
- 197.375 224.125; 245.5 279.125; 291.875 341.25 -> -1.18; 1.77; 2.79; 2.27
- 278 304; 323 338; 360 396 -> -1.61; 2.55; 2.72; 2.63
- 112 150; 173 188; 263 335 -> 0.77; 1.83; 2.66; 2.07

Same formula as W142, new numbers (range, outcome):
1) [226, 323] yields 2.32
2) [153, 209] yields 1.92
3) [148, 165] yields 1.99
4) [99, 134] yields 1.91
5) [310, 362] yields 2.97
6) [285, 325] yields 2.7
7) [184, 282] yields 1.93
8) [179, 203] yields 1.8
